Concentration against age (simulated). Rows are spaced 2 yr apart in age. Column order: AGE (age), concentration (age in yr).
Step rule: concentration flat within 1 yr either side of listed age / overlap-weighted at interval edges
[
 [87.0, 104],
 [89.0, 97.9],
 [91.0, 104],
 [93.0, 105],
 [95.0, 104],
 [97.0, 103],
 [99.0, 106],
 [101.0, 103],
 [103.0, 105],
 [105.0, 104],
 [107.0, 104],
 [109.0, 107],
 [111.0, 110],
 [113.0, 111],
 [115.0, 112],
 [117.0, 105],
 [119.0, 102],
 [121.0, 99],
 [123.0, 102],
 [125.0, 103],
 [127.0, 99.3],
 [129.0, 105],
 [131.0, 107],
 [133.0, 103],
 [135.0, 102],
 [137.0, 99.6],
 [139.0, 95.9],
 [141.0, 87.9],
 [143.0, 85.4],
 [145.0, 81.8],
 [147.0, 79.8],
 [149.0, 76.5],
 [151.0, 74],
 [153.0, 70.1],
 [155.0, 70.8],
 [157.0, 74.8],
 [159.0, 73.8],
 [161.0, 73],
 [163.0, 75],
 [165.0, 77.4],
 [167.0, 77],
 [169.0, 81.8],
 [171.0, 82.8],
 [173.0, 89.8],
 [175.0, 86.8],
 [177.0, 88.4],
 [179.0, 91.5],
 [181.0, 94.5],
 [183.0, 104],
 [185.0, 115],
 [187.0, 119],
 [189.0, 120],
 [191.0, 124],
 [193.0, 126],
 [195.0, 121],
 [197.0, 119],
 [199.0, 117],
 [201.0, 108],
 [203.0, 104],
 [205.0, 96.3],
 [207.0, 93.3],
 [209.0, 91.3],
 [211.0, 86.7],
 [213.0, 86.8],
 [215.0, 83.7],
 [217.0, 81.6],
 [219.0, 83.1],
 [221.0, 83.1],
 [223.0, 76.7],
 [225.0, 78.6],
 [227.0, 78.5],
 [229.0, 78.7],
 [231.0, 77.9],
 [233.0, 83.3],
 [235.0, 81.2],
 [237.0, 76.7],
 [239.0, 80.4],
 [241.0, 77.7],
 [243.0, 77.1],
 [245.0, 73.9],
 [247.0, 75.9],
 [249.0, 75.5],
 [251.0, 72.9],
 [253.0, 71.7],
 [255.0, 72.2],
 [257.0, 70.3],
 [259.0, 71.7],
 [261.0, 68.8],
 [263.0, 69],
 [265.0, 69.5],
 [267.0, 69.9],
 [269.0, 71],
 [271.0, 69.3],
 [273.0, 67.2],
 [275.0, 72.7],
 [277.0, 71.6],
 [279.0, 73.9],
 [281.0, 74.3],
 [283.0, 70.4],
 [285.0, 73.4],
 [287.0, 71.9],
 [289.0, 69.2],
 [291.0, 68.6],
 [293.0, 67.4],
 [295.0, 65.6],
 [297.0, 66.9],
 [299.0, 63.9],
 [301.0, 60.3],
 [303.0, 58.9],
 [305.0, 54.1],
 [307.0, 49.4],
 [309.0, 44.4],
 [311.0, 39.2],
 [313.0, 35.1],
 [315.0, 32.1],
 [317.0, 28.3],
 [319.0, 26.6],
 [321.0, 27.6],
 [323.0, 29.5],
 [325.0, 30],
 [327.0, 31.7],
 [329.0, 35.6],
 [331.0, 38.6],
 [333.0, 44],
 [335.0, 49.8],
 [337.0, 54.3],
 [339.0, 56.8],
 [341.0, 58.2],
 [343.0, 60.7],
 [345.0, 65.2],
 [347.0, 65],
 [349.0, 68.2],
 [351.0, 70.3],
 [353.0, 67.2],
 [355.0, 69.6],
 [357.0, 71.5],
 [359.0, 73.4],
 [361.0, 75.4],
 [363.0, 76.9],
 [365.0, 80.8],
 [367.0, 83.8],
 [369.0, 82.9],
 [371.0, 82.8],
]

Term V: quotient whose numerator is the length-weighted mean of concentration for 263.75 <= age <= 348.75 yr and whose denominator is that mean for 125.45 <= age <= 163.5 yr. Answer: 0.64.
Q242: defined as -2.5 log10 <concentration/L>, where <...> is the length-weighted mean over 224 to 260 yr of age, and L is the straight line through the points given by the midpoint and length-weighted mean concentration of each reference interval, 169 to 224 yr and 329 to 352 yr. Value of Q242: 0.121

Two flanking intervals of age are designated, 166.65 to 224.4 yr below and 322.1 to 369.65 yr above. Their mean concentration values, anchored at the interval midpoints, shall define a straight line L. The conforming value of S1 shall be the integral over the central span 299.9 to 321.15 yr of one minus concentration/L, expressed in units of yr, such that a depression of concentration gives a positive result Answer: 8.3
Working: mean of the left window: 97.8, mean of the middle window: 42.1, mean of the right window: 59.9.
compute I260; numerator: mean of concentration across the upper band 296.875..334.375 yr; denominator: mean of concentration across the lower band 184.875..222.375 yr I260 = 0.40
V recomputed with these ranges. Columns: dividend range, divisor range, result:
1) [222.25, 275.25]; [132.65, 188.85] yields 0.85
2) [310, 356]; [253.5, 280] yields 0.67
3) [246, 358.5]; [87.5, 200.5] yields 0.61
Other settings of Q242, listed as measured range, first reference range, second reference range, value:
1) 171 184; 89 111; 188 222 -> 0.118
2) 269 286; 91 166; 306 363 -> -0.145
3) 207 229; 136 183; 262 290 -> -0.088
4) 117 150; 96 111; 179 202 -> 0.130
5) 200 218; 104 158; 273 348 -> -0.193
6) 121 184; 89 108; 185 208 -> 0.236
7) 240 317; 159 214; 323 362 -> 0.129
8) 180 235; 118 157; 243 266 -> -0.209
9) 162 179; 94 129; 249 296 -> 0.114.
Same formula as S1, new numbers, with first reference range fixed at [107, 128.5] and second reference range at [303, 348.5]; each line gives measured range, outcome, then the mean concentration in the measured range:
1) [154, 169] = 2.8 yr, 75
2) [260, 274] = -1.8 yr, 69.2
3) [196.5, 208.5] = -3.7 yr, 105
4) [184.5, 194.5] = -4.4 yr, 121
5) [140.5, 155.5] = 2.8 yr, 78.2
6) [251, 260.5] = -1.0 yr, 71.5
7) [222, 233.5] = -1.0 yr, 78.8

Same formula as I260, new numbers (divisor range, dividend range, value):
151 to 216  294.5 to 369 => 0.58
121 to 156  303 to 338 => 0.43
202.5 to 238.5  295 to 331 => 0.51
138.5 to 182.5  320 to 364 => 0.68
